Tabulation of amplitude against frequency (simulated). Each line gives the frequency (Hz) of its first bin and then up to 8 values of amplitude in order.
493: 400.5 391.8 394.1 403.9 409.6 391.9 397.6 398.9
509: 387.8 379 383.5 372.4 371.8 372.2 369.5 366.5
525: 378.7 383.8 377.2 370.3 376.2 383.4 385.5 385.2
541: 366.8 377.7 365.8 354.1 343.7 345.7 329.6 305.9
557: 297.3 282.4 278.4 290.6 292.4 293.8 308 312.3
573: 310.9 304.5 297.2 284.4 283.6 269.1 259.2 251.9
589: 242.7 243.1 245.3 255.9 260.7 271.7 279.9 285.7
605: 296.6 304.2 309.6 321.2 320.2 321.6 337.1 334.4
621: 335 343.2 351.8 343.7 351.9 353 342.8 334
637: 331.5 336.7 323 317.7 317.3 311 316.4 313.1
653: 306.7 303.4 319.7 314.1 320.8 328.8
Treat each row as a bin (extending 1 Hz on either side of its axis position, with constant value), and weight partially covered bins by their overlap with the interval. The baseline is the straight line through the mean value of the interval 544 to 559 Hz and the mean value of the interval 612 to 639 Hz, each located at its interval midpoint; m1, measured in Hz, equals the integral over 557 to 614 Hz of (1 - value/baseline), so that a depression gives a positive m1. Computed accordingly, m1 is 8.5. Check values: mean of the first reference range 331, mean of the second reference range 338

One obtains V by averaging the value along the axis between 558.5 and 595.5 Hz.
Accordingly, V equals 280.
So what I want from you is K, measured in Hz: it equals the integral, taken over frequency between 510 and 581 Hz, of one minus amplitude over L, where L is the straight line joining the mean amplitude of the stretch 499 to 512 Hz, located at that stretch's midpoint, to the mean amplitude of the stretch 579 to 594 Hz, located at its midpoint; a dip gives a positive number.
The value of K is -3.2 Hz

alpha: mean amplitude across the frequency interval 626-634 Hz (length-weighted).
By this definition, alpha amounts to 348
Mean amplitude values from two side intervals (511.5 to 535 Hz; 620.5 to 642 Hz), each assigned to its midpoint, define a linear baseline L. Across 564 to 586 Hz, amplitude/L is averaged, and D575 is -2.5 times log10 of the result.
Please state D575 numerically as 0.222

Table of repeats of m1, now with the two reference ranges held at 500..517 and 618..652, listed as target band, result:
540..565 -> 2.91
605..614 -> 0.84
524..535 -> 0.05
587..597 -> 2.93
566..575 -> 1.38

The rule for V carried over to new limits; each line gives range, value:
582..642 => 305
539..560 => 339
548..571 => 306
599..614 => 300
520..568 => 346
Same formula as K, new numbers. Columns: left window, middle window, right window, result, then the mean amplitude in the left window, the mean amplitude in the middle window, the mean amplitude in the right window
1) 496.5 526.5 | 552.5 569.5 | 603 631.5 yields 2.95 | 385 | 296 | 328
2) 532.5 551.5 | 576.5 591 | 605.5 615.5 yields 2.97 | 369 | 267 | 314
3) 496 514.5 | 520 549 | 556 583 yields -2.12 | 393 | 373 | 294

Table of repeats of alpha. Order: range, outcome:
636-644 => 327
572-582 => 296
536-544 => 379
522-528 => 376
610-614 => 321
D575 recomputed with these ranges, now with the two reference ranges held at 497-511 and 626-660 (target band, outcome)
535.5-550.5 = 0.025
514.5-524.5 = 0.051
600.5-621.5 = 0.094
